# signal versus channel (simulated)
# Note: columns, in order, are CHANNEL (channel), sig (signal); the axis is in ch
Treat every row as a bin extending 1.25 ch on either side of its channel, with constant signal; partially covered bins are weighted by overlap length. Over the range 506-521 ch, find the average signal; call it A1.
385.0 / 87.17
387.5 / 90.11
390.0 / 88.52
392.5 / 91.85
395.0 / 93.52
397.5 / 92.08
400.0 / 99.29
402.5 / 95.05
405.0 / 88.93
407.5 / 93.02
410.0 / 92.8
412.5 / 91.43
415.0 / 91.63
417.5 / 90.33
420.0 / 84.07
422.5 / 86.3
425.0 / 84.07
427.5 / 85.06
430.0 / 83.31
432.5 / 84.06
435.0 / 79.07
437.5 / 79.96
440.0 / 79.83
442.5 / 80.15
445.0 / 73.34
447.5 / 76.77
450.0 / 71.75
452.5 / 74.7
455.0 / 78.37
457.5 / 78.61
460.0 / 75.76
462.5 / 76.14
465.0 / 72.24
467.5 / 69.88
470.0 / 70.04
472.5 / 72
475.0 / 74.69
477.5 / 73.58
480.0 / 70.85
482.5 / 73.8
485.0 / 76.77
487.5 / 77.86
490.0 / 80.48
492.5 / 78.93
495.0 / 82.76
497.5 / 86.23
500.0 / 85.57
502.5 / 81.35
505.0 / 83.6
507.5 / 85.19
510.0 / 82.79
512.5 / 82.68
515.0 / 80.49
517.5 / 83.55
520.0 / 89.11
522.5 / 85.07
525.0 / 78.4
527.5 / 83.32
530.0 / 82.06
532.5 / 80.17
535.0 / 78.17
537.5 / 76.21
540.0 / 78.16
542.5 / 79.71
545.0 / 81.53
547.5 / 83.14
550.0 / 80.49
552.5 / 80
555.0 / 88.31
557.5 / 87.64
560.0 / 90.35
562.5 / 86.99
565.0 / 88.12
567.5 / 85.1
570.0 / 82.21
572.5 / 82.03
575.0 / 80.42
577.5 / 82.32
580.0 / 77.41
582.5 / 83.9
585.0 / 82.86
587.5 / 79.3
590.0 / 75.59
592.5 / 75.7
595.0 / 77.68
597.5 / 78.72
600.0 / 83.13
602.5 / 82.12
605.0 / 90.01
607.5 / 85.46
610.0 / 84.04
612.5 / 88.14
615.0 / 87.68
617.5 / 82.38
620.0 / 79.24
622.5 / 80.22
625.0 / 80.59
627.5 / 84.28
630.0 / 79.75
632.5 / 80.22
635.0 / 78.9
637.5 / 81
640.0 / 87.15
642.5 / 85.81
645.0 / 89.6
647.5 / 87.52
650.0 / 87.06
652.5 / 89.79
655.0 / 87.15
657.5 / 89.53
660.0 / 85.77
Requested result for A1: 83.9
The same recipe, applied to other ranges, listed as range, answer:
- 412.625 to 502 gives 79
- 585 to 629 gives 82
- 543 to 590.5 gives 83.1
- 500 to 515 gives 83.1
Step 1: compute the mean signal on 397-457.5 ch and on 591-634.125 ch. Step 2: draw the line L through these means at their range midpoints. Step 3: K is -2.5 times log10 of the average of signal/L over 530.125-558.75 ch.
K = 0.024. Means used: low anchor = 84.6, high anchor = 82.2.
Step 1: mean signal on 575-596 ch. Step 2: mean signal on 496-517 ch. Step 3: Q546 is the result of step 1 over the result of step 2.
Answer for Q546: 1.0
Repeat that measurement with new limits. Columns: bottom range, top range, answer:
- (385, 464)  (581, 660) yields 0.98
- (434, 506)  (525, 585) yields 1.07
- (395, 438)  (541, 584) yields 0.94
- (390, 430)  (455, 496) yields 0.83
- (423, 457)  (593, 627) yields 1.04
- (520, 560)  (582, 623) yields 1.00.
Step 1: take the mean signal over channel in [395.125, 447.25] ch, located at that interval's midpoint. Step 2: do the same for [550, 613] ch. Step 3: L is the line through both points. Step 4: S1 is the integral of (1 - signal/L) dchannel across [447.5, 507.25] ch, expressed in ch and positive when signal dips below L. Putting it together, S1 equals 5.9 ch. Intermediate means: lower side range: 86.6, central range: 76.9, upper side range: 83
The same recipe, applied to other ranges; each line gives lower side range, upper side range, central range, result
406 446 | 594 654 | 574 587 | 0.43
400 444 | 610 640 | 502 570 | 0.98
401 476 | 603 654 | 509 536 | 0.08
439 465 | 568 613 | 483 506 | -0.97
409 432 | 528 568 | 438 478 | 5.18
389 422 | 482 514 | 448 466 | 2.21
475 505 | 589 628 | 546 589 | -1.30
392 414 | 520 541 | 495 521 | -0.32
